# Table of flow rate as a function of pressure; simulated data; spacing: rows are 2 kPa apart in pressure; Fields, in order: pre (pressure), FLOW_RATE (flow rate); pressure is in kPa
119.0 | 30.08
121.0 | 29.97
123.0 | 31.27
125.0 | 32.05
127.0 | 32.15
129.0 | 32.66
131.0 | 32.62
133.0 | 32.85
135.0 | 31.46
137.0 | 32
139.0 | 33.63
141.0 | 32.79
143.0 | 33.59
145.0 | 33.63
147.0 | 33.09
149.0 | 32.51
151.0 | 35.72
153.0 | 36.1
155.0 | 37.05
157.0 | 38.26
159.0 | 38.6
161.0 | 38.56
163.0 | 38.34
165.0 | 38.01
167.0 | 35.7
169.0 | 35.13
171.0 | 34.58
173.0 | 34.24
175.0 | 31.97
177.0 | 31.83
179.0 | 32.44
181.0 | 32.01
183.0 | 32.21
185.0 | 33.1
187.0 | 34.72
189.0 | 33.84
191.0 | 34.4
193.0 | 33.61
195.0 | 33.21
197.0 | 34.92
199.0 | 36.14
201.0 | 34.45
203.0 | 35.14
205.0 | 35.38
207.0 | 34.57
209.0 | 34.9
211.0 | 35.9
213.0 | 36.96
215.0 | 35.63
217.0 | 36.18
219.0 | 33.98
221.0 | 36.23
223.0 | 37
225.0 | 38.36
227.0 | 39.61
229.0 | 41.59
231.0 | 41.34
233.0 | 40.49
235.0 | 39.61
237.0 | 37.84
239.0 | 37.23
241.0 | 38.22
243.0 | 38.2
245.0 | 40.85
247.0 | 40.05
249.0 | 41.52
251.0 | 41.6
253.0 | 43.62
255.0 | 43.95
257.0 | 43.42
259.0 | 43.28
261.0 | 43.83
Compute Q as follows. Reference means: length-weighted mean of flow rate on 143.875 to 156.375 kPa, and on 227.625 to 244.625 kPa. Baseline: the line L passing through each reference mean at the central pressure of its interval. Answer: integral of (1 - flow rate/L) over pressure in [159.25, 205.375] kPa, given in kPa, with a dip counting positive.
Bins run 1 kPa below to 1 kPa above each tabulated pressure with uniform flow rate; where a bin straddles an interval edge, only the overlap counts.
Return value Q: 2.4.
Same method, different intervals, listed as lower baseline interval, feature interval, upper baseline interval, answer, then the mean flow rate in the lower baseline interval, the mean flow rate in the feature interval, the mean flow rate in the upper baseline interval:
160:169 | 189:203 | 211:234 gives 1.2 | 37.4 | 34.5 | 37.9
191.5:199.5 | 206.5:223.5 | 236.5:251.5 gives 0.3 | 34.4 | 35.7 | 39.4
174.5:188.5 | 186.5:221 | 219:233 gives 0.7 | 32.7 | 35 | 38.8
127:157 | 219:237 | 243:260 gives 0.6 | 33.7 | 38.9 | 42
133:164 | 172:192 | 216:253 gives 1.9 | 35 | 33.1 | 39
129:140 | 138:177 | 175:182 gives -3.6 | 32.5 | 35.3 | 32.1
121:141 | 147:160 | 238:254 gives -0.9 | 32.2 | 36.1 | 40.2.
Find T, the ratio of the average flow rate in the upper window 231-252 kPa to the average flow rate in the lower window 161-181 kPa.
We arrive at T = 1.14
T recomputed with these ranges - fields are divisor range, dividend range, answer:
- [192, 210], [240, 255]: 1.18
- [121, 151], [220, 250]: 1.20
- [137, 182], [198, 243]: 1.07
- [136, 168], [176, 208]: 0.95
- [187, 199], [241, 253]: 1.18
